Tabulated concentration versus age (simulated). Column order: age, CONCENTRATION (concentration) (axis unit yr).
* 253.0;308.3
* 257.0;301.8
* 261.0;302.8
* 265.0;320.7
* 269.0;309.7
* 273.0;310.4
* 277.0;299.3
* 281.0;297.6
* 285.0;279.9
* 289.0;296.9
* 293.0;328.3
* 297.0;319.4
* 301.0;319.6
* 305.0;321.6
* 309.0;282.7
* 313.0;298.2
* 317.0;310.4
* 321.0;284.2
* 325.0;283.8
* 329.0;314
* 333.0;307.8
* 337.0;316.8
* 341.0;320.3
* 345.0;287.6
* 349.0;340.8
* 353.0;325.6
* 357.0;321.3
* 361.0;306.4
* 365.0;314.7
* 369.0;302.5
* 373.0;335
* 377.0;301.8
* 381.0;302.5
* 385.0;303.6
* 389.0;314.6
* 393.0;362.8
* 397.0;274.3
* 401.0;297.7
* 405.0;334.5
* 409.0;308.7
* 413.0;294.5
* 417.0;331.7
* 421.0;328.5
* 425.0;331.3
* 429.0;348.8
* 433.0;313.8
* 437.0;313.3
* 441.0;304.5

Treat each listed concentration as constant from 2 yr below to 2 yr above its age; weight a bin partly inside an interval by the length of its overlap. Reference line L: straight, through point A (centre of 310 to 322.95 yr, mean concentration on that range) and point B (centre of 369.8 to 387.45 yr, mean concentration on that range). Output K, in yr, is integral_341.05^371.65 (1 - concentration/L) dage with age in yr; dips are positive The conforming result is -1.0 yr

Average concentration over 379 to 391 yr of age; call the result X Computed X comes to 307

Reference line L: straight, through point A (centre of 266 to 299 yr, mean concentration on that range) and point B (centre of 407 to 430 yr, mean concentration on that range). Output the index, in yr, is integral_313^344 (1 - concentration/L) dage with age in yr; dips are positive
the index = 0.7 yr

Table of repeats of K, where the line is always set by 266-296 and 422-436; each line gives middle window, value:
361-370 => 0.3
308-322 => 0.7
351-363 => 0.0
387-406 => 0.5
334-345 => 0.1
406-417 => 0.6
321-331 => 0.5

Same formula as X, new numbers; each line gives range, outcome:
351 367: 317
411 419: 313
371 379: 318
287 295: 313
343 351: 314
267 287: 299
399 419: 313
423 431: 340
